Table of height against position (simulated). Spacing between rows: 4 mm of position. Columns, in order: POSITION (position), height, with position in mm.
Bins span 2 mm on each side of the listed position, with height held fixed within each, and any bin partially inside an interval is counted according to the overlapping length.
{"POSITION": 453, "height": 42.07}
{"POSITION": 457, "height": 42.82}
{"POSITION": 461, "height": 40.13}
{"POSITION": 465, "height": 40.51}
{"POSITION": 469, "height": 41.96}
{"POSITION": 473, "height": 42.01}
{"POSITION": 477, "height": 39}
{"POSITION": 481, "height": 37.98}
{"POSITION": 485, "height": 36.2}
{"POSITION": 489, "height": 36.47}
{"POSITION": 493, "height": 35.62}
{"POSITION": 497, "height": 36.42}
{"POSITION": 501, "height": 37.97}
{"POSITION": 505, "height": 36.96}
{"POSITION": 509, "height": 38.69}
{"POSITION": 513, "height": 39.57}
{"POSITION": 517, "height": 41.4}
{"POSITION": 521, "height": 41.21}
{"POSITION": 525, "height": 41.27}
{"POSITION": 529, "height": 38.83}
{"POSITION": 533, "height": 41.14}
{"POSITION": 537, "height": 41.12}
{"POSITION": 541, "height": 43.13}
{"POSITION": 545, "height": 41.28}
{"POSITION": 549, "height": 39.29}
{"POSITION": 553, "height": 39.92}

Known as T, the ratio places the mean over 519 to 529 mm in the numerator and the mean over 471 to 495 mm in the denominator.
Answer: 1.08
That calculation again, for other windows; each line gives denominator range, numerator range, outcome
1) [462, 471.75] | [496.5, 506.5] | 0.90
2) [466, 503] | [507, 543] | 1.06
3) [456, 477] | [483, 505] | 0.89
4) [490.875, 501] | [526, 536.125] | 1.11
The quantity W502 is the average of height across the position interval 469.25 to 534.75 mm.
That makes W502 38.9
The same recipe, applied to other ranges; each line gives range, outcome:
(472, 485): 38.9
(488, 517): 37.7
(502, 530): 39.7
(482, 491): 36.5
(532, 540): 41.4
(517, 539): 40.8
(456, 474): 41.4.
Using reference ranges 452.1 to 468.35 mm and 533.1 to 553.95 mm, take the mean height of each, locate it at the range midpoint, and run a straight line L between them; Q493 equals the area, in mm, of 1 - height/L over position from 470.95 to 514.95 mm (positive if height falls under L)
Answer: 3.6 mm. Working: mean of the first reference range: 41.4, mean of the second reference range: 41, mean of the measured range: 37.9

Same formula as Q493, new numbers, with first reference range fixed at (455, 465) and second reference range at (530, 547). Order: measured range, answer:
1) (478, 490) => 1.2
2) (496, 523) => 1.6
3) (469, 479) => 0.1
